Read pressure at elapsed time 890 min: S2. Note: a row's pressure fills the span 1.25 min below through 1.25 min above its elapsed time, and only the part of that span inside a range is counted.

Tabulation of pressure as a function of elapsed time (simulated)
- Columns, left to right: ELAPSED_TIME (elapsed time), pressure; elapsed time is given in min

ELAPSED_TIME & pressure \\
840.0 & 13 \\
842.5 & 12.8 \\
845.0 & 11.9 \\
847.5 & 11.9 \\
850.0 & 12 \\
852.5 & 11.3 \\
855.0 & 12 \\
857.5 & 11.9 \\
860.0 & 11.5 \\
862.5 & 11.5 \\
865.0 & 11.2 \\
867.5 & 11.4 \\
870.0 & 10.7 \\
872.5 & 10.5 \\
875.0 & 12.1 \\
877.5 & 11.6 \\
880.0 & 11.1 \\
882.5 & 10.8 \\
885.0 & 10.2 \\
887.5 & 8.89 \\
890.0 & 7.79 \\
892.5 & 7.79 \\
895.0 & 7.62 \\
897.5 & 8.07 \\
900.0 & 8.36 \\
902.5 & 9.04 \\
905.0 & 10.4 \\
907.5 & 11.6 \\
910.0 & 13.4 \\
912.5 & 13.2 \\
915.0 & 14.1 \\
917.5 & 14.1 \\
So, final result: 7.79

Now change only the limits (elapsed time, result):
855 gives 12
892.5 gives 7.79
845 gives 11.9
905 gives 10.4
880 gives 11.1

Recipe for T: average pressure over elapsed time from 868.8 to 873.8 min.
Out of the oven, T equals 10.6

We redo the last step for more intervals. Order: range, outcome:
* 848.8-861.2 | 11.7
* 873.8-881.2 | 11.6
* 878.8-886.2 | 10.7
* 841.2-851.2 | 12.2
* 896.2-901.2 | 8.21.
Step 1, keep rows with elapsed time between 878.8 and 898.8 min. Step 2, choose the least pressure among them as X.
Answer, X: 7.62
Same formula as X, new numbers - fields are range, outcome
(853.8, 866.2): 11.2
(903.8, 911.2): 10.4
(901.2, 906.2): 9.04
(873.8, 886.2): 10.2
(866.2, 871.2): 10.7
